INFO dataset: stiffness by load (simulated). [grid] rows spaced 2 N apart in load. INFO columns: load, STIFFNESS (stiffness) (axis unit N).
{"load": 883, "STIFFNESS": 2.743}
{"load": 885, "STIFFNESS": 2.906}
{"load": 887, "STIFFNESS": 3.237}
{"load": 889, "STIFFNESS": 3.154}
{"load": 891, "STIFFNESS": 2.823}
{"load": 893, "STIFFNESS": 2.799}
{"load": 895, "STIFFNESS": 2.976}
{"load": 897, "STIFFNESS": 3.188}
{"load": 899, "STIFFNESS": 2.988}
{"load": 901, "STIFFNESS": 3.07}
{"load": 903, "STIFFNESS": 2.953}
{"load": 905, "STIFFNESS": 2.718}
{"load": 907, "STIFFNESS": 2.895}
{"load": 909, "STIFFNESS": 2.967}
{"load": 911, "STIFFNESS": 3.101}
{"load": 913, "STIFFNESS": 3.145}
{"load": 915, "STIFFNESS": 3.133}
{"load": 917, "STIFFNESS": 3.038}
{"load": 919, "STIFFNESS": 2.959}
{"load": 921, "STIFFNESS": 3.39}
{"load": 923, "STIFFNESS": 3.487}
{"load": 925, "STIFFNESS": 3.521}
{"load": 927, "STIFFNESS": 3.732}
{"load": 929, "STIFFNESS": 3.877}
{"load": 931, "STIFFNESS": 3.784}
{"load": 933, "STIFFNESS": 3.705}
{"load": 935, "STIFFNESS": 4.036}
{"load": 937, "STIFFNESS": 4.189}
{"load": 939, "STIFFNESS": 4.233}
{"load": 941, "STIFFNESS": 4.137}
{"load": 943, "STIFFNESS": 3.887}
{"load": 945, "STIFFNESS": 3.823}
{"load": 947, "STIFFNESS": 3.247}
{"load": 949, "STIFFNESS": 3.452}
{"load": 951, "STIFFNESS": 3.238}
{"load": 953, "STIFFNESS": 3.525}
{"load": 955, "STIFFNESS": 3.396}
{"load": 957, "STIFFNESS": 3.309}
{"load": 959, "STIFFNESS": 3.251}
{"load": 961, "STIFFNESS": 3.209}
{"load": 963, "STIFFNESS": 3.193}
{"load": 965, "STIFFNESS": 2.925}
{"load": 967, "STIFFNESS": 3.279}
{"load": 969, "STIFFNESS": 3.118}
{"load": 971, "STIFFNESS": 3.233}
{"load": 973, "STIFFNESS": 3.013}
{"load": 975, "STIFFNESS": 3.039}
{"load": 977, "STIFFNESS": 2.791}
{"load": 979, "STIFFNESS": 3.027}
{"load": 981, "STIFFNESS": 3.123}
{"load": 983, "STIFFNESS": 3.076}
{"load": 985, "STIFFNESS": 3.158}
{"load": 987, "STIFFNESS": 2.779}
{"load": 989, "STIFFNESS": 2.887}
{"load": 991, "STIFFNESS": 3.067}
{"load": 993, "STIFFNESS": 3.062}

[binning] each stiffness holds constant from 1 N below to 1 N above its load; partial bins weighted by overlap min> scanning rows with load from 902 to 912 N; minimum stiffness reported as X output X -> 2.718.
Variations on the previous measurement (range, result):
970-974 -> 3.013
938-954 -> 3.238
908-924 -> 2.959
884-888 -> 2.906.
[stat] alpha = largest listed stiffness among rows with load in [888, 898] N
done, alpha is 3.188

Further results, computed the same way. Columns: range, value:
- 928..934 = 3.877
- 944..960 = 3.823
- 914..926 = 3.521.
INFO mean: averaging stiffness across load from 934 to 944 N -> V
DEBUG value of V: 4.1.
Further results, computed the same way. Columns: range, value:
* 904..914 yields 2.97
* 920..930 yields 3.6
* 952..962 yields 3.34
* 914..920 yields 3.04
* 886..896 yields 3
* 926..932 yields 3.8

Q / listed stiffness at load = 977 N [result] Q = 2.791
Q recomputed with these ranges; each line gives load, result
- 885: 2.906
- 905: 2.718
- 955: 3.396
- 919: 2.959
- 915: 3.133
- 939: 4.233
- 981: 3.123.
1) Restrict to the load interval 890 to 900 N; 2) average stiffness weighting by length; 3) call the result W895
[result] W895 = 2.95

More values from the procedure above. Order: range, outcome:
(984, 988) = 2.97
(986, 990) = 2.83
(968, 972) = 3.18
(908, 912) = 3.03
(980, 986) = 3.12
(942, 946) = 3.85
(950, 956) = 3.39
